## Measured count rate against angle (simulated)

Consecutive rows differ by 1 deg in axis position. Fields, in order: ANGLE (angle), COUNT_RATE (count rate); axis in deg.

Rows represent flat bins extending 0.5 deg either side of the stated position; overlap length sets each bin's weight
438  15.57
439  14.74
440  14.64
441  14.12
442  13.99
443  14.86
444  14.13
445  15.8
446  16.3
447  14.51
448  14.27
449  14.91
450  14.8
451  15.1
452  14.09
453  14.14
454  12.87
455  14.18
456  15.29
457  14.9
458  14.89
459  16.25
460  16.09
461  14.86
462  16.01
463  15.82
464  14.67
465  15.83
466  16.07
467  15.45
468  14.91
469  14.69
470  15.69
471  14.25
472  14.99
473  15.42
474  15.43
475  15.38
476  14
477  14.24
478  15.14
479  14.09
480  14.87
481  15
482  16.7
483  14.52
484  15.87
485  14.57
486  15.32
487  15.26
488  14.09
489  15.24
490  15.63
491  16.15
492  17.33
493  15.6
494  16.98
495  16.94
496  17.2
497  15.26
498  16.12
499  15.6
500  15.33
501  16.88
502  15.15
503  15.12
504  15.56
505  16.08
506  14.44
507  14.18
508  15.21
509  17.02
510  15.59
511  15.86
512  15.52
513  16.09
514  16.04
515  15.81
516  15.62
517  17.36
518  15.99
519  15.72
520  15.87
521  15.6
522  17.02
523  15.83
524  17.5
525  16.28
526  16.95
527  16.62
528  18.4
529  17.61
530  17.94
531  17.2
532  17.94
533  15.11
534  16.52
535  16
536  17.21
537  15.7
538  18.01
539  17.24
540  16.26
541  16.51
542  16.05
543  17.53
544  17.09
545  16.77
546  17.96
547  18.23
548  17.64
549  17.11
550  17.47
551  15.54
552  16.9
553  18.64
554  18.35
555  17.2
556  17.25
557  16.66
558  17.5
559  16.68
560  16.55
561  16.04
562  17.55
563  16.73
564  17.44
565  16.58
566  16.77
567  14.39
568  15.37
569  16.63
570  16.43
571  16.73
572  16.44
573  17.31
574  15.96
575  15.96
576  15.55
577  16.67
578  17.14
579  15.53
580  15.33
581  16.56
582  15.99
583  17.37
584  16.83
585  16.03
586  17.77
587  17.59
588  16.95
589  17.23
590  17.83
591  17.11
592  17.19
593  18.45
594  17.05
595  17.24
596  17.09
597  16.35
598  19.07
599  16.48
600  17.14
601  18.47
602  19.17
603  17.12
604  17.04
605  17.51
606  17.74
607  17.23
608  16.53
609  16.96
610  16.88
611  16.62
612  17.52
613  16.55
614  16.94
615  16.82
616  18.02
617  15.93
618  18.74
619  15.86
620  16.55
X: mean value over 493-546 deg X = 16.3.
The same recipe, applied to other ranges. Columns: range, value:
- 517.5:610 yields 16.9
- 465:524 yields 15.6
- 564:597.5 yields 16.7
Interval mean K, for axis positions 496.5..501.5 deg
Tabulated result 15.8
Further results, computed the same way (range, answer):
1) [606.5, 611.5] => 16.8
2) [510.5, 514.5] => 15.9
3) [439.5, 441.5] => 14.4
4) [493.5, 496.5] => 17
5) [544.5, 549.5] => 17.5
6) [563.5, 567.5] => 16.3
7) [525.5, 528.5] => 17.3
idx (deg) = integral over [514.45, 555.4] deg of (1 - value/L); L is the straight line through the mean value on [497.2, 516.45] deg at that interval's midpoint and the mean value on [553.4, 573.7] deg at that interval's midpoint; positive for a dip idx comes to -1.8 deg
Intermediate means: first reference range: 15.6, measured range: 16.9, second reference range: 16.7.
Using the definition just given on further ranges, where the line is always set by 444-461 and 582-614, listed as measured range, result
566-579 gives 0.5 deg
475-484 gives 0.2 deg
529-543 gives -0.5 deg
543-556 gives -0.7 deg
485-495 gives -0.2 deg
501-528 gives -0.2 deg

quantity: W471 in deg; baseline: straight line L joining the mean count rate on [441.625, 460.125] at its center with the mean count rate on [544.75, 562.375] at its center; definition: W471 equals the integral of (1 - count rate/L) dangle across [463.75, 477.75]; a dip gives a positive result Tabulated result 0.16 deg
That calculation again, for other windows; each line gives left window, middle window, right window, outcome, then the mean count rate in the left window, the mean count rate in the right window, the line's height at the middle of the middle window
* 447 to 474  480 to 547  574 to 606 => -1.45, 15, 17.1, 15.8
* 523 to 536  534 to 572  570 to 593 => -0.04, 17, 16.7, 16.9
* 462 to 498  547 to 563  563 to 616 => -0.71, 15.4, 16.9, 16.4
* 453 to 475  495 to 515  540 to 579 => 0.16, 15.2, 16.8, 15.9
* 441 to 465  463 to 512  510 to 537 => 0.75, 14.9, 16.5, 15.7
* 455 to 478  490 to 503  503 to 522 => -0.48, 15.2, 15.8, 15.6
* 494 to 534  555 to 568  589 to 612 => 0.15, 16.2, 17.4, 16.8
